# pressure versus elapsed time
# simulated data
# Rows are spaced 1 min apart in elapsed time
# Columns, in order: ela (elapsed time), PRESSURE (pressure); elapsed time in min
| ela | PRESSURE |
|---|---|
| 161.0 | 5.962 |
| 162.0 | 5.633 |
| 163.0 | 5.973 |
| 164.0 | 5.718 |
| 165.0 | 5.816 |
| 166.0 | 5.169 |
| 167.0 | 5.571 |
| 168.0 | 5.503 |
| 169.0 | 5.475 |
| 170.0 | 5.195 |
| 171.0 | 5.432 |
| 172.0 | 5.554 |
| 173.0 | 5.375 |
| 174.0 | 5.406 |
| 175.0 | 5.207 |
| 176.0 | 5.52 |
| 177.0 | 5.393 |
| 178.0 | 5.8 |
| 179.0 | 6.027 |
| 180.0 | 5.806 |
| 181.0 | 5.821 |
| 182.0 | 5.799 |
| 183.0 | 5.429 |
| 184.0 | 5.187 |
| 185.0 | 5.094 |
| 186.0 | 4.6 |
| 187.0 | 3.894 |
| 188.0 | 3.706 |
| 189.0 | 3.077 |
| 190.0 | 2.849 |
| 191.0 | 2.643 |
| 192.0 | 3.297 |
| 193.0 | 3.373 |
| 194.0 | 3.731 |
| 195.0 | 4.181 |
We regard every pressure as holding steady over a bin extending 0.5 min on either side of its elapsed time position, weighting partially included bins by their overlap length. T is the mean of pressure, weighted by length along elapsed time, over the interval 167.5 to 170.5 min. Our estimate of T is 5.39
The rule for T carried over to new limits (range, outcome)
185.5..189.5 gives 3.82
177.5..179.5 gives 5.91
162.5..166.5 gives 5.67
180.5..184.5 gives 5.56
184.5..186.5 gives 4.85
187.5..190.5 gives 3.21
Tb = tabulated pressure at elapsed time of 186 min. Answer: 4.6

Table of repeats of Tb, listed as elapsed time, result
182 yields 5.799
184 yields 5.187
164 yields 5.718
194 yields 3.731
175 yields 5.207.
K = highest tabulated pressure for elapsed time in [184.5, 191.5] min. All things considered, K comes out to 5.094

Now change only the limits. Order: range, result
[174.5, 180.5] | 6.027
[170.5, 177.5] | 5.554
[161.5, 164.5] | 5.973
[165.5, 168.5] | 5.571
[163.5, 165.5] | 5.816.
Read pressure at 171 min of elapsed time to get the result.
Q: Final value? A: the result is 5.432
